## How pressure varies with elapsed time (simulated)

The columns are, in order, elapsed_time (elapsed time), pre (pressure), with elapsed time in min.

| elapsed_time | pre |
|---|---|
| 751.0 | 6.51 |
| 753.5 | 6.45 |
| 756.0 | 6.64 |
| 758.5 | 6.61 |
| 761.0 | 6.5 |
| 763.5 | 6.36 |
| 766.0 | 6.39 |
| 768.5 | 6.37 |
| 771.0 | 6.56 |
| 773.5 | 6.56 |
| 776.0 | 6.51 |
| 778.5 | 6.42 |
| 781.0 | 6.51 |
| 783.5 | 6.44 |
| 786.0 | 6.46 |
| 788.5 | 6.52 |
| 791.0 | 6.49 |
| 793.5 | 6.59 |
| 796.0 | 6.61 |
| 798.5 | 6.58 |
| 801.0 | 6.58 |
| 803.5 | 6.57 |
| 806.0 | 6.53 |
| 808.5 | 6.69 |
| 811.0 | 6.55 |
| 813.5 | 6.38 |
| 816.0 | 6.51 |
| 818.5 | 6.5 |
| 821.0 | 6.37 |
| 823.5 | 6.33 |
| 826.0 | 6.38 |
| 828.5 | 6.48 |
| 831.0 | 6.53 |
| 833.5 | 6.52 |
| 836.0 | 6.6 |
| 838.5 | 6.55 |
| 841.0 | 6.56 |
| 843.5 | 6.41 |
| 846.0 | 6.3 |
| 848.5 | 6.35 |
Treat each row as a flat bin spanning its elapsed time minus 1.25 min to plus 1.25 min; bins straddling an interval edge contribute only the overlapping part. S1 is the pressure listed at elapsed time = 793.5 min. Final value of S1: 6.59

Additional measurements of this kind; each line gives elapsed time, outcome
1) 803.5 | 6.57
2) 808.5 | 6.69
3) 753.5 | 6.45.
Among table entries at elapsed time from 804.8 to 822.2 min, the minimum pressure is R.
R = 6.37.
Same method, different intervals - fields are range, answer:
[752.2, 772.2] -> 6.36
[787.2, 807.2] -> 6.49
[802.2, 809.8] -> 6.53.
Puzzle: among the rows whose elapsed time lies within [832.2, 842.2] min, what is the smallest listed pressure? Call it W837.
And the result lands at 6.52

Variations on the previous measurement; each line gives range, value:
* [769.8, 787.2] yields 6.42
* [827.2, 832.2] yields 6.48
